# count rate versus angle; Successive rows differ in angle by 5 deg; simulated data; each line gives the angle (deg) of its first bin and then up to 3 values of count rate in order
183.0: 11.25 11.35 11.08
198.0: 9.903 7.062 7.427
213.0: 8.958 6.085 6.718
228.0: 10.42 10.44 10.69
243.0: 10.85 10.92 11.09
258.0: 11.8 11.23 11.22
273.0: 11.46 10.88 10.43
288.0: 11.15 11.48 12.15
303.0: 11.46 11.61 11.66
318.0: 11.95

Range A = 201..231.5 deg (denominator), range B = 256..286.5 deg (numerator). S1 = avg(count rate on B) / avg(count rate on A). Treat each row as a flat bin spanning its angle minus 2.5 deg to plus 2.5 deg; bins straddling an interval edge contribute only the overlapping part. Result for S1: 1.4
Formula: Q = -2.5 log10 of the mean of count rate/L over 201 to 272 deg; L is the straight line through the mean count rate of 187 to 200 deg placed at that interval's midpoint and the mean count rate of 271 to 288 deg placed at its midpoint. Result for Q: 0.12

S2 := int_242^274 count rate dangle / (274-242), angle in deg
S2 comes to 11.2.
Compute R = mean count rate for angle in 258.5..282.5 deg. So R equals 11.2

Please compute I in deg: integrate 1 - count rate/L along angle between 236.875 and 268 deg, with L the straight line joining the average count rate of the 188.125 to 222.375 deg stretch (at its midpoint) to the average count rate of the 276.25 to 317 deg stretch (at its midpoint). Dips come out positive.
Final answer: -3.5 deg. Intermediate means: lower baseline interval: 8.53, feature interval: 11.1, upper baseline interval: 11.4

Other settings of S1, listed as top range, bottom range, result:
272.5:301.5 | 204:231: 1.42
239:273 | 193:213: 1.30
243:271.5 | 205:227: 1.50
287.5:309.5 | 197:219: 1.47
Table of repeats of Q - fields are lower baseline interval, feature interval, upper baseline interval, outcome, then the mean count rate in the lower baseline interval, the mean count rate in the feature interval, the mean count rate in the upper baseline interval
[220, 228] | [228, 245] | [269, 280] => -0.22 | 7.84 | 10.6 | 11.2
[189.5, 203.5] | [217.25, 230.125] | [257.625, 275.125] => 0.30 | 9.82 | 7.89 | 11.4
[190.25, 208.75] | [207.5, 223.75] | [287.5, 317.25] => 0.27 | 9.04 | 7.34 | 11.6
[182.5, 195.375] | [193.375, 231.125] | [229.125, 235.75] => 0.29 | 11.2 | 8.29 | 10.4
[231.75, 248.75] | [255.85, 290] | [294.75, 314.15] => 0.01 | 10.7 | 11.2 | 11.7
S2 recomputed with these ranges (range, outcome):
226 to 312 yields 11.1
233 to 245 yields 10.7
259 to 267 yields 11.3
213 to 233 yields 8.23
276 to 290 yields 10.8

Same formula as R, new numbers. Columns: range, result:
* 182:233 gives 9.03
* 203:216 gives 7.89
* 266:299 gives 11.2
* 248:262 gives 11.3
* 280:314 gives 11.4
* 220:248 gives 9.85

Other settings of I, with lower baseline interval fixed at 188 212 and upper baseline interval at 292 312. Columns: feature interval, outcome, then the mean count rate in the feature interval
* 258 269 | -0.65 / 11.4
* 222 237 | 0.45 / 9.59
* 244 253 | -0.53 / 11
